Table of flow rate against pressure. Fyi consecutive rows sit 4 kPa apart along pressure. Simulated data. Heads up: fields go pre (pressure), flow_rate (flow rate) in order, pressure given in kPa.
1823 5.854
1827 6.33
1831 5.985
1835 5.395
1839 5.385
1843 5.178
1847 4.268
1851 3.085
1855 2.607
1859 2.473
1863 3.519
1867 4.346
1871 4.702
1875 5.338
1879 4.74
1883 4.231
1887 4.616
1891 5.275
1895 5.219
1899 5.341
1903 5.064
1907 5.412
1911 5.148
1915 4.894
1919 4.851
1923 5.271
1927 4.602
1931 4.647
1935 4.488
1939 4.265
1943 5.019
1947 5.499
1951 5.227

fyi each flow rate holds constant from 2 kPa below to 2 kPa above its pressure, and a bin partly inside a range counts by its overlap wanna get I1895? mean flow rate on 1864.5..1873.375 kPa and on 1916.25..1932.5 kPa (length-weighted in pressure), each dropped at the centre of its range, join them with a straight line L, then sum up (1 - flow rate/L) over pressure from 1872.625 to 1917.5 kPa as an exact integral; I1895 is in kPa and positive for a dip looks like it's -3.4 kPa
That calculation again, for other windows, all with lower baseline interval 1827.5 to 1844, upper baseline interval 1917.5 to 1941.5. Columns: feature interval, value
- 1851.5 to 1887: 8.5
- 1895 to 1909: -0.9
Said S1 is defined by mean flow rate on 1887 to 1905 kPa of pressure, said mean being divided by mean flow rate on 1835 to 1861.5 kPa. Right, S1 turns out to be 1.31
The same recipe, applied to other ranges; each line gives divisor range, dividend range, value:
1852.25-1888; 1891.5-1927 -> 1.27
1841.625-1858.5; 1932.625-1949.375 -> 1.33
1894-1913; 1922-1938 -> 0.90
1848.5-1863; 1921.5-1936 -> 1.65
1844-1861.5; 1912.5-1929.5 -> 1.51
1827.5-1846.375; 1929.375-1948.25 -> 0.87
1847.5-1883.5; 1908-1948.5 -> 1.25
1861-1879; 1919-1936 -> 1.06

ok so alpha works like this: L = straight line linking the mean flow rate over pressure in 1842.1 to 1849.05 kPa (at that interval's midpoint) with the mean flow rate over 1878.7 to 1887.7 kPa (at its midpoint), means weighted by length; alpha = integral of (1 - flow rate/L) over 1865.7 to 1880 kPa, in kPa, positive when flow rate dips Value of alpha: -0.9 kPa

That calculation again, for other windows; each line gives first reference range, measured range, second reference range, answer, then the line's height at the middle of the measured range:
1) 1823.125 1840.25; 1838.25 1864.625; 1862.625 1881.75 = 7.7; 5.22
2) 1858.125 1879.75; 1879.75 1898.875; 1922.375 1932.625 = -1.9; 4.43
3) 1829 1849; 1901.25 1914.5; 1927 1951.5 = -0.6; 4.95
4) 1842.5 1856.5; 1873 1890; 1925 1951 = -2.9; 4.08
